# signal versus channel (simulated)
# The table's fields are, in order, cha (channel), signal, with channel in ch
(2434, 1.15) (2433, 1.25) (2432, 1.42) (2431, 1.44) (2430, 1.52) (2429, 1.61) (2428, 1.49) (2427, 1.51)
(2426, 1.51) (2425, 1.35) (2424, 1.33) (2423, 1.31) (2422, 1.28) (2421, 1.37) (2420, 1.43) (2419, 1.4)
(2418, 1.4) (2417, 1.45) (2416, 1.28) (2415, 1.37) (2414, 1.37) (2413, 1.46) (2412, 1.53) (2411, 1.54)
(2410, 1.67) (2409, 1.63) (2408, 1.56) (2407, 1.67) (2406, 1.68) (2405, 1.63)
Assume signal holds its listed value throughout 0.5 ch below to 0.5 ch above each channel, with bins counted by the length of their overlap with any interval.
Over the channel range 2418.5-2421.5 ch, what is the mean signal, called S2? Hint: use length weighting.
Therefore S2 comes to 1.4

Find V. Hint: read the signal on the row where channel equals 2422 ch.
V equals 1.28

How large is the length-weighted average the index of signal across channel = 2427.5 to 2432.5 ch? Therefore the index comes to 1.5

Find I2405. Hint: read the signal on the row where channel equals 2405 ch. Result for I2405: 1.63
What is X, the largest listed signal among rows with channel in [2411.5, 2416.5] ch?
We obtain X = 1.53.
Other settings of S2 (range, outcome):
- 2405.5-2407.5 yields 1.67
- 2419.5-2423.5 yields 1.35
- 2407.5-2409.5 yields 1.59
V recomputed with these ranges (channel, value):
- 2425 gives 1.35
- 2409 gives 1.63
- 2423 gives 1.31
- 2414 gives 1.37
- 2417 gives 1.45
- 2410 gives 1.67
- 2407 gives 1.67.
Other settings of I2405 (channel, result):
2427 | 1.51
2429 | 1.61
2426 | 1.51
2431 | 1.44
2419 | 1.4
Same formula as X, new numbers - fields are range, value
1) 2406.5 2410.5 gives 1.67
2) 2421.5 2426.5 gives 1.51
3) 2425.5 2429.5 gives 1.61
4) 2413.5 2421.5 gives 1.45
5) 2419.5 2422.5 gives 1.43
